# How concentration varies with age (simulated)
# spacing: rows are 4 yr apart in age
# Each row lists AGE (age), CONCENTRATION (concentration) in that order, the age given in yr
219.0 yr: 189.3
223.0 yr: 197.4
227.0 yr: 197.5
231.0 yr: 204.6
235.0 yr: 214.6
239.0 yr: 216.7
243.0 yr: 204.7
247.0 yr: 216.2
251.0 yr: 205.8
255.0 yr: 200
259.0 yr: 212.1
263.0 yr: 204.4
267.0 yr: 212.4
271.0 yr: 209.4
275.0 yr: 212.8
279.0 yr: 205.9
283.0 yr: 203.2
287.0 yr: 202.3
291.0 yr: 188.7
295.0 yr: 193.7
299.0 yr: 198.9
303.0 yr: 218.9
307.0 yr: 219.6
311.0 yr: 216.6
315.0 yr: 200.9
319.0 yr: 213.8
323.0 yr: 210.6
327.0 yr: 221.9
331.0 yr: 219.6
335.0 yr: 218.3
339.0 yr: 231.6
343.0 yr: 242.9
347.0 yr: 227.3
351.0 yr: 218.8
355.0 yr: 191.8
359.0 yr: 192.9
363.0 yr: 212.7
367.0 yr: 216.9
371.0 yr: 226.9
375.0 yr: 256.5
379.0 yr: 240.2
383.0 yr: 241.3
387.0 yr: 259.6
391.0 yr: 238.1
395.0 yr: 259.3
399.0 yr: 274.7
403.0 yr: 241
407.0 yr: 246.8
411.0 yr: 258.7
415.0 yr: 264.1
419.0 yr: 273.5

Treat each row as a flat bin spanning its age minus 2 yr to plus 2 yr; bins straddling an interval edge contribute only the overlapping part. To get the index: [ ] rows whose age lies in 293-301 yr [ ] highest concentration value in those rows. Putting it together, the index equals 198.9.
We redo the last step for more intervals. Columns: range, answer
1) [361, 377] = 256.5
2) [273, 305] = 218.9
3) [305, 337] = 221.9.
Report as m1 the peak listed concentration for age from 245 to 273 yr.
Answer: 216.2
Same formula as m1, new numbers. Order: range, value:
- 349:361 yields 218.8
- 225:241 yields 216.7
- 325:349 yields 242.9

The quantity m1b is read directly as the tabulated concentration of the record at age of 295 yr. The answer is 193.7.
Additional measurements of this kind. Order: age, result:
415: 264.1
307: 219.6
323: 210.6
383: 241.3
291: 188.7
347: 227.3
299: 198.9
